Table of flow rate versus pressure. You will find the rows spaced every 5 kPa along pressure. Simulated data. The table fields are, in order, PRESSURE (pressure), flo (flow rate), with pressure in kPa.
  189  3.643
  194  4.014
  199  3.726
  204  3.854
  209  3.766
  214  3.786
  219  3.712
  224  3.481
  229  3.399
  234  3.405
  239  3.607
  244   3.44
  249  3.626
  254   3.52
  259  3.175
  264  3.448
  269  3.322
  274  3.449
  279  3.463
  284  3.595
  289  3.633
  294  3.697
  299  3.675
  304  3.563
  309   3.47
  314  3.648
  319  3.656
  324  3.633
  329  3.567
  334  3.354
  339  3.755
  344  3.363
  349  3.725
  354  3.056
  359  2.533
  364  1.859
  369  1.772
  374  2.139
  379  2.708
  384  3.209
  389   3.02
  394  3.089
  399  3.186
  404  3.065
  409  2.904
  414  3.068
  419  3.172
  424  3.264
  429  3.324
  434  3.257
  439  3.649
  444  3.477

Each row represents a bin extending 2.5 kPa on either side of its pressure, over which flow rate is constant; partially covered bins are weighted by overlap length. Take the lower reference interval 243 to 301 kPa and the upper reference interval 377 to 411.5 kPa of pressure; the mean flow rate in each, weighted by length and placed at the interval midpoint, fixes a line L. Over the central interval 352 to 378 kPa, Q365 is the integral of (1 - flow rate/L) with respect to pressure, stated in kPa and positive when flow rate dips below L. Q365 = 7.14 kPa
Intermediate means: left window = 3.5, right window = 3.03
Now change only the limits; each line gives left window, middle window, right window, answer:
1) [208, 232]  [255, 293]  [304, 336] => 1.4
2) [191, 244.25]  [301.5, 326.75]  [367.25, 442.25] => -2.1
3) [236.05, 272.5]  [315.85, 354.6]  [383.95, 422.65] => -3.4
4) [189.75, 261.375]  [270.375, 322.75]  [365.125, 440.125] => -3.7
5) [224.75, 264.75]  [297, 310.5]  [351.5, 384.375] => -2.8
